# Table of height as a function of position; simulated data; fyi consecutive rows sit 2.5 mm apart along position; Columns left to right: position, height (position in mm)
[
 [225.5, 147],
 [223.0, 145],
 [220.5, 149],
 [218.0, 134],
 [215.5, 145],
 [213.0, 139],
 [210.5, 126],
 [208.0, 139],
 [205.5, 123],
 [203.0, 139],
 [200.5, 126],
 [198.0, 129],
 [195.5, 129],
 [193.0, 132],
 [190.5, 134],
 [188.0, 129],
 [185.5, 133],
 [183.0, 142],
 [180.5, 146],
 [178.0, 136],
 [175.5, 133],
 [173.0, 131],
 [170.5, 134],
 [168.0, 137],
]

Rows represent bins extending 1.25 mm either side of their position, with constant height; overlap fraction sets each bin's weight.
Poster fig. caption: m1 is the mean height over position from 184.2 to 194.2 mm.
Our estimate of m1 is 132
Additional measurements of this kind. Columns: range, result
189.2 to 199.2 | 131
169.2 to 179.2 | 134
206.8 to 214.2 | 135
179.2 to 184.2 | 144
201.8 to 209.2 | 134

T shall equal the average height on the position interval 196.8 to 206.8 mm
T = 129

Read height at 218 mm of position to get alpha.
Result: 134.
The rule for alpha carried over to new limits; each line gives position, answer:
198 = 129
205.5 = 123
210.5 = 126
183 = 142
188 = 129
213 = 139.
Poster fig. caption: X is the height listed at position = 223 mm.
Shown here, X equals 145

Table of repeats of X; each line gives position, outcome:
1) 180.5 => 146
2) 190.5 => 134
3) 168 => 137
